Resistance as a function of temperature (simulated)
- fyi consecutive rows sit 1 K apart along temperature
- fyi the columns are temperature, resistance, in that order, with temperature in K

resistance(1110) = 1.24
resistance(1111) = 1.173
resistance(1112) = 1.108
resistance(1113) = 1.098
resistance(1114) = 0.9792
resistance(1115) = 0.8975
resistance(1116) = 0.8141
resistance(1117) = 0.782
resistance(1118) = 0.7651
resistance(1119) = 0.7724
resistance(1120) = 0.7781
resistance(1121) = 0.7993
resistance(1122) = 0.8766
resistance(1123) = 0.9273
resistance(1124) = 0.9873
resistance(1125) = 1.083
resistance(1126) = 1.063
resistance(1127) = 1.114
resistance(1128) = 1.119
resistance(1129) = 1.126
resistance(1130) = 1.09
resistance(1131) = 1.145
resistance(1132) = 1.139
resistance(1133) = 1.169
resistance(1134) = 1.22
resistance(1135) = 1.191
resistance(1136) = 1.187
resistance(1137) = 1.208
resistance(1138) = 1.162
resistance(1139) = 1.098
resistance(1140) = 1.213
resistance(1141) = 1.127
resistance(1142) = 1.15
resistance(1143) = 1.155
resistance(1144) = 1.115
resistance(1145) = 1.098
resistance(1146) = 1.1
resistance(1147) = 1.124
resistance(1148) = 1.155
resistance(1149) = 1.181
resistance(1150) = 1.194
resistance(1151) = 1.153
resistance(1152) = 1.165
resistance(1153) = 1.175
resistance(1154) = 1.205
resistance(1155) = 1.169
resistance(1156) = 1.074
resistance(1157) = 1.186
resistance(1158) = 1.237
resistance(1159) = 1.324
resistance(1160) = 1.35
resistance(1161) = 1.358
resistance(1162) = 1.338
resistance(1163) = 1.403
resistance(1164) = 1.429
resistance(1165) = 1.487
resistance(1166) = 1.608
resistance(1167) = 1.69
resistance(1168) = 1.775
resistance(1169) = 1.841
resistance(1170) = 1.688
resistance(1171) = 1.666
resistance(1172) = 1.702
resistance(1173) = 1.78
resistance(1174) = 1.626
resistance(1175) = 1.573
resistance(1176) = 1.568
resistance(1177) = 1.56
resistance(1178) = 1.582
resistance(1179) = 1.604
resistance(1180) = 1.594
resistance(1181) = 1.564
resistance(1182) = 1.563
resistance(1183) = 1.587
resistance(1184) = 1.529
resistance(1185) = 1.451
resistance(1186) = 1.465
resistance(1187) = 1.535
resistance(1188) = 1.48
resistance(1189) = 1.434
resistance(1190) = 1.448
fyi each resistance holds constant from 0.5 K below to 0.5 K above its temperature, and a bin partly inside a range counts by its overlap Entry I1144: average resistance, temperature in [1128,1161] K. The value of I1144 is 1.17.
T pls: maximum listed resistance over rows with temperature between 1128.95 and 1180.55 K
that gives 1.841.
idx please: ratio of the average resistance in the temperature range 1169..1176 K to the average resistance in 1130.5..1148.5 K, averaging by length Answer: 1.5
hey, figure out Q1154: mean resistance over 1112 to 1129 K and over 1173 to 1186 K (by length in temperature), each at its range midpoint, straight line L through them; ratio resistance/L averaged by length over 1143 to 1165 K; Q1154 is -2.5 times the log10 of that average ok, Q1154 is 0.07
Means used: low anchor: 0.94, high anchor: 1.57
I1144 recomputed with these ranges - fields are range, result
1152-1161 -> 1.22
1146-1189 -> 1.44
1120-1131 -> 1.01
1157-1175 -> 1.54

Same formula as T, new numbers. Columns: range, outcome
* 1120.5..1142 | 1.22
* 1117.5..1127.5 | 1.114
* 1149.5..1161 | 1.358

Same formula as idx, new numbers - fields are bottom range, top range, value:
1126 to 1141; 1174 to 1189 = 1.34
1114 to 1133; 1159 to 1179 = 1.63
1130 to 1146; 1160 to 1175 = 1.38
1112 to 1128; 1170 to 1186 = 1.72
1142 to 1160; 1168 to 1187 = 1.38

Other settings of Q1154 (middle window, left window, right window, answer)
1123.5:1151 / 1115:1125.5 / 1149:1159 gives -0.12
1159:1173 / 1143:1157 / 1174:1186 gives -0.14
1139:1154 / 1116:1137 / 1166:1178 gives 0.13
